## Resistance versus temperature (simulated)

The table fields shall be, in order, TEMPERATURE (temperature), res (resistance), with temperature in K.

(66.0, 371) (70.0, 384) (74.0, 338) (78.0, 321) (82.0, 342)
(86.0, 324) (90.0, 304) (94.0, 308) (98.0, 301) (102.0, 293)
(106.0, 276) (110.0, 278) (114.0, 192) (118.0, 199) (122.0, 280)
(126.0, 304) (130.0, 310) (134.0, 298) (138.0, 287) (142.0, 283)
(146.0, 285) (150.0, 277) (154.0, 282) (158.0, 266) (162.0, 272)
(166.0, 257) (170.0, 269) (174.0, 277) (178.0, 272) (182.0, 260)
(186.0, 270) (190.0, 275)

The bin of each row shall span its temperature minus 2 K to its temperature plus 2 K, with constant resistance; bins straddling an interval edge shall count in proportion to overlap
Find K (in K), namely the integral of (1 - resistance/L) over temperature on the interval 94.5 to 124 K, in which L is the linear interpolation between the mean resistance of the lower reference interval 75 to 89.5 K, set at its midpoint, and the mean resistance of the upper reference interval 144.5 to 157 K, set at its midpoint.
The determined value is 4.46 K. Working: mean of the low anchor 327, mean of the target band 262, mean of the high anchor 280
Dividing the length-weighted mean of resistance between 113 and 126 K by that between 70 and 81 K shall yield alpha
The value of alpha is 0.70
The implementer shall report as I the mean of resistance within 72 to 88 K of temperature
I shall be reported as 331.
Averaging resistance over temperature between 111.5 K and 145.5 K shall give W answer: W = 270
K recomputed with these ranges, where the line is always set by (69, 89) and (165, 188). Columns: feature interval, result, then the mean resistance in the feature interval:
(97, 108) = 1.1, 289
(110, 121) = 3.3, 218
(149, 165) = 0.5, 273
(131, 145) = 0.2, 290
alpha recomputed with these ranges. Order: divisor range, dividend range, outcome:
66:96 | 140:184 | 0.82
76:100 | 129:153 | 0.91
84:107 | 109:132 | 0.86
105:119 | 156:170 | 1.12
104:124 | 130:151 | 1.18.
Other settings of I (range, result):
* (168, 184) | 270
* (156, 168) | 265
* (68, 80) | 348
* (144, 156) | 281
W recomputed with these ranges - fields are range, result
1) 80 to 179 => 282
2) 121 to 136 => 299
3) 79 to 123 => 282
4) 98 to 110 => 286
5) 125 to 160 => 288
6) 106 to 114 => 256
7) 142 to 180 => 274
